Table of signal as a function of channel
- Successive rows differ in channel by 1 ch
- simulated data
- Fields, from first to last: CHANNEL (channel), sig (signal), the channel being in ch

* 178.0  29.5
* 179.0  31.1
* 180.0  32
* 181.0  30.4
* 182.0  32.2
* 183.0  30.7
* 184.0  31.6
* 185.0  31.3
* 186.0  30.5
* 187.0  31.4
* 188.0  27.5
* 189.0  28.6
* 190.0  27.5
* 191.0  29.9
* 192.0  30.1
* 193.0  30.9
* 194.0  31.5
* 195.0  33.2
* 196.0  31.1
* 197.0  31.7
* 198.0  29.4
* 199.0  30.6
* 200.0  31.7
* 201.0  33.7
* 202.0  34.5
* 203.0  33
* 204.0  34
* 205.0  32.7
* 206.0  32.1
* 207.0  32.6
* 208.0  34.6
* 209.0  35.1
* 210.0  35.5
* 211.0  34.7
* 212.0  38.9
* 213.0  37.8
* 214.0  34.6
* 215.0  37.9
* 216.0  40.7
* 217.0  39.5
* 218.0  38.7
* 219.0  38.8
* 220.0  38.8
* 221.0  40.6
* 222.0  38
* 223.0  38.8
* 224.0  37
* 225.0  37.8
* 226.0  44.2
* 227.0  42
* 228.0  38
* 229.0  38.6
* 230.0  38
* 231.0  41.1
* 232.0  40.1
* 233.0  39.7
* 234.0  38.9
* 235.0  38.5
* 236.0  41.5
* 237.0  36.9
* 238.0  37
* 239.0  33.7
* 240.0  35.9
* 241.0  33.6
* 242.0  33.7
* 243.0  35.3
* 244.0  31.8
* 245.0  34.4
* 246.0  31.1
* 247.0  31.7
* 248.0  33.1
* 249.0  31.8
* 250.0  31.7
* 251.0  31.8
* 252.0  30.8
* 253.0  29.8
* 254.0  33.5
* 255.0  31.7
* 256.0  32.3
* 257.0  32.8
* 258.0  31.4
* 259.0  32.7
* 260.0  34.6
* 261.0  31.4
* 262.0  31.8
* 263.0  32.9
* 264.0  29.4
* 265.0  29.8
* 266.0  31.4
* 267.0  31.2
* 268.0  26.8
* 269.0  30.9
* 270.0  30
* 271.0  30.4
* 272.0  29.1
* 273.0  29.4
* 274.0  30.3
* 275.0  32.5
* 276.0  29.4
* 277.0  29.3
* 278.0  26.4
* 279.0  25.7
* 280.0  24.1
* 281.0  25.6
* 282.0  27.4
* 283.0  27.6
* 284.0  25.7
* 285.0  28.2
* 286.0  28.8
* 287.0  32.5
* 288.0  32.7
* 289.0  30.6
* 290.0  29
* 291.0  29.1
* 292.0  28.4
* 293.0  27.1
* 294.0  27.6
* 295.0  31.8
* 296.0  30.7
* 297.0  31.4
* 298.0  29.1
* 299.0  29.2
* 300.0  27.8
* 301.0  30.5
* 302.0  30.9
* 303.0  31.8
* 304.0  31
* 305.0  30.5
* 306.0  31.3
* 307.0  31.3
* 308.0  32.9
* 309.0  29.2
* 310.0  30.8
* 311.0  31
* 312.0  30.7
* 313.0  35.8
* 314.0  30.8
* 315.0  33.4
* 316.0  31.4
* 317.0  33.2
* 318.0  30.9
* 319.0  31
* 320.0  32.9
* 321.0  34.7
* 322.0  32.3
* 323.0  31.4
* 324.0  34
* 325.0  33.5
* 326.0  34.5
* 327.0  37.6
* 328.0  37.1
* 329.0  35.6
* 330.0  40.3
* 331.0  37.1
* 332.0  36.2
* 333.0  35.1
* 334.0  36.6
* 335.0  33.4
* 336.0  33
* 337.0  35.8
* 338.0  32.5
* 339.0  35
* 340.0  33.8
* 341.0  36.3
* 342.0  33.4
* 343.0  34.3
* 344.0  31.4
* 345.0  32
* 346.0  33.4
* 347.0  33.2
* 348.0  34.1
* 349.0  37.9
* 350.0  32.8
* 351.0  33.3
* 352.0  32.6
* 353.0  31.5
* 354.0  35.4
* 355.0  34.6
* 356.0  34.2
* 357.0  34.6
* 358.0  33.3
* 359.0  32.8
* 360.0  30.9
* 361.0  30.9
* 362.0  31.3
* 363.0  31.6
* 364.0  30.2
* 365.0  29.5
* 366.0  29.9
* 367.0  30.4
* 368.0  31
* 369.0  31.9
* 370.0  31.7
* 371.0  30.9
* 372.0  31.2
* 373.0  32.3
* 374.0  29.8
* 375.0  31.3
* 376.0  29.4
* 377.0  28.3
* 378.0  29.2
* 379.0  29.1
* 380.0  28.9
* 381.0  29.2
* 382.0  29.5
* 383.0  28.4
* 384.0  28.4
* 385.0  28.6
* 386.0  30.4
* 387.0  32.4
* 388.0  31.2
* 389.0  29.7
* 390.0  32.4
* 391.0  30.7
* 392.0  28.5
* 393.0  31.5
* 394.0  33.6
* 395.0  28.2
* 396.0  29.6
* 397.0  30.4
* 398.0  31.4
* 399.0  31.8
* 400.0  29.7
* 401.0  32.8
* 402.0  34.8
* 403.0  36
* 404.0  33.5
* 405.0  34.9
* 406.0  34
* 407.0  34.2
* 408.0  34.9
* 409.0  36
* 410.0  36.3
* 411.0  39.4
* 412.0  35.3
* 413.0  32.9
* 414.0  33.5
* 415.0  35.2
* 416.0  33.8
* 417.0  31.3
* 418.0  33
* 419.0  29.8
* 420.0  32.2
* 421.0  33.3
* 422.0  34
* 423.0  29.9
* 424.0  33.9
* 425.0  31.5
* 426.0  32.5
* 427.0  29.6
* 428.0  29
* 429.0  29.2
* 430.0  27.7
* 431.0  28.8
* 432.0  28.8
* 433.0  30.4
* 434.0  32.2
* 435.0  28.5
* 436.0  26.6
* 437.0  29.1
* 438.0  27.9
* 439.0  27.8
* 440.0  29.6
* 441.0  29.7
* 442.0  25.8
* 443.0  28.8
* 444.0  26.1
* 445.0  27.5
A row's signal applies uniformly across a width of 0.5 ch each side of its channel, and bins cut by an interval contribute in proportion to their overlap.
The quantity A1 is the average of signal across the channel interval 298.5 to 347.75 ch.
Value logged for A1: 33.1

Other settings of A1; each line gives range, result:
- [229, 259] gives 34.6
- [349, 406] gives 31.4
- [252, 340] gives 31.4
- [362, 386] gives 30.1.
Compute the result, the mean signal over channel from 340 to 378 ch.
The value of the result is 32.2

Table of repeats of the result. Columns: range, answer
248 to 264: 32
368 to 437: 31.4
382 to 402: 30.6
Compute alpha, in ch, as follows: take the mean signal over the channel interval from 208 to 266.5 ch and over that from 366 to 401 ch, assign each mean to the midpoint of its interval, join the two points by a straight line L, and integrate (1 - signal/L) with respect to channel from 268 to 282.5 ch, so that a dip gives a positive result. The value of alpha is 2.4 ch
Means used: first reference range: 35.6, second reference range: 30.4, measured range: 28.5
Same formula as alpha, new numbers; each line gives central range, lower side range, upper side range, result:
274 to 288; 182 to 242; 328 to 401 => 2.3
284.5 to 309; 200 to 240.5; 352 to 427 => 3.3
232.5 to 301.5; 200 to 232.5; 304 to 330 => 7.5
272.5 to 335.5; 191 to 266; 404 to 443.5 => 4.3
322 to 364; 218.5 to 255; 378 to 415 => -0.7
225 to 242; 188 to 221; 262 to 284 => -3.5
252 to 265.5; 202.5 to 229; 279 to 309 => 0.5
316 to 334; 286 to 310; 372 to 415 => -2.2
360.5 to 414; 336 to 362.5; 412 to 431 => 1.8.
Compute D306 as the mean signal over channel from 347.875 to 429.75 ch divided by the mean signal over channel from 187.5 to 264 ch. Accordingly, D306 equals 0.9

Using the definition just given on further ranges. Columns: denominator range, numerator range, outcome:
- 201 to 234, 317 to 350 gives 0.92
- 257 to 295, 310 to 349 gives 1.15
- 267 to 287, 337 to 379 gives 1.13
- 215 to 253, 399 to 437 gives 0.88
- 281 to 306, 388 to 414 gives 1.11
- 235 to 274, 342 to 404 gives 0.97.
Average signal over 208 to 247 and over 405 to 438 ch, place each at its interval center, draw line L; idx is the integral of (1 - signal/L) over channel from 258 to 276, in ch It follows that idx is 2.7 ch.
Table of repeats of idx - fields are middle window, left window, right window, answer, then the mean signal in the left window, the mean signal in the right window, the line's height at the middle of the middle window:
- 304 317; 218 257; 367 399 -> 0.61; 36.1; 30.3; 33.2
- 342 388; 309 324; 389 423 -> 1.43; 32.1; 32.9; 32.5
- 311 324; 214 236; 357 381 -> 0.54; 39.3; 30.7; 33.8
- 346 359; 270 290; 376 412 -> -1.39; 28.8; 31.7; 30.6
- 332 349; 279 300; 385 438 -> -2.32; 28.7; 31.9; 30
